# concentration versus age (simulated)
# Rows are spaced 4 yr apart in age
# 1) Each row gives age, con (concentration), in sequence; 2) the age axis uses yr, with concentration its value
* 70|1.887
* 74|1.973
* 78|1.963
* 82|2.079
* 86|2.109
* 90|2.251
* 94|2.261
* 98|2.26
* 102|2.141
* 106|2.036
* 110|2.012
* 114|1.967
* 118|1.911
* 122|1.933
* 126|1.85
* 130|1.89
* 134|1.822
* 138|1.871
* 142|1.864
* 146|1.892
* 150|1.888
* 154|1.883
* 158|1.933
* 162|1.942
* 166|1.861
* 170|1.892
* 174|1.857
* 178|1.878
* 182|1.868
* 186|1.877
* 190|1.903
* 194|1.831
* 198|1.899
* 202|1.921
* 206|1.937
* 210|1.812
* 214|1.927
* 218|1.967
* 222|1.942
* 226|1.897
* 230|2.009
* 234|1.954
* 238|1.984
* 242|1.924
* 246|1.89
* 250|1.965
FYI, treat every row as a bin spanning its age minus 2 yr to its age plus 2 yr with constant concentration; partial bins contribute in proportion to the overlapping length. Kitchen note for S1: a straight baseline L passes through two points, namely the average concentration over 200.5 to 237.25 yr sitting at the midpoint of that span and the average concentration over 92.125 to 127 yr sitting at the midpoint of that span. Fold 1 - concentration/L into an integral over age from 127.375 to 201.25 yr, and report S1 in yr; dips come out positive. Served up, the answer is 4.0 yr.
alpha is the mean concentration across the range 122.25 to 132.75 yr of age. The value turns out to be 1.88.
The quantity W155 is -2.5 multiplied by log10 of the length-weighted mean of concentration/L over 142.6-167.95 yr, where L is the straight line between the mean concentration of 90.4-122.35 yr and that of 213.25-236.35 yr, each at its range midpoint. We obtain 0.07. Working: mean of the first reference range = 2.08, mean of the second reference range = 1.95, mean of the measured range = 1.9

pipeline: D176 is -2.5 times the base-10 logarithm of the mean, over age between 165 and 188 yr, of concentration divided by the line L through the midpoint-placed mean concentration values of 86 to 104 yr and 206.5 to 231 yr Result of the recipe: 0.08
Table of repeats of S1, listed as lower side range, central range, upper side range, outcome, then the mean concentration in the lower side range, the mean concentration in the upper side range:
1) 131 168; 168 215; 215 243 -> 0.9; 1.88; 1.95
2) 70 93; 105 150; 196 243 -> 2.5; 2.07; 1.93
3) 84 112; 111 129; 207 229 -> 1.6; 2.15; 1.91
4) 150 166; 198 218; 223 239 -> 0.4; 1.91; 1.96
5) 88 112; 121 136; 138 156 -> 0.9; 2.16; 1.88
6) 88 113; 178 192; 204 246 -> 0.9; 2.15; 1.93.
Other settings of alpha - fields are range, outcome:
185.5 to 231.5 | 1.91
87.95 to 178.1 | 1.96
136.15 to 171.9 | 1.89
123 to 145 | 1.86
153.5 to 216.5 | 1.89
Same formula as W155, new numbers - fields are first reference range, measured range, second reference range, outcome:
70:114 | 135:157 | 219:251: 0.09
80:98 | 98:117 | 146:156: 0.02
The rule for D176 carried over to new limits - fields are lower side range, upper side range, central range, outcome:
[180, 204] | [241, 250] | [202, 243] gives -0.02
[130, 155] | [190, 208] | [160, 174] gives -0.01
